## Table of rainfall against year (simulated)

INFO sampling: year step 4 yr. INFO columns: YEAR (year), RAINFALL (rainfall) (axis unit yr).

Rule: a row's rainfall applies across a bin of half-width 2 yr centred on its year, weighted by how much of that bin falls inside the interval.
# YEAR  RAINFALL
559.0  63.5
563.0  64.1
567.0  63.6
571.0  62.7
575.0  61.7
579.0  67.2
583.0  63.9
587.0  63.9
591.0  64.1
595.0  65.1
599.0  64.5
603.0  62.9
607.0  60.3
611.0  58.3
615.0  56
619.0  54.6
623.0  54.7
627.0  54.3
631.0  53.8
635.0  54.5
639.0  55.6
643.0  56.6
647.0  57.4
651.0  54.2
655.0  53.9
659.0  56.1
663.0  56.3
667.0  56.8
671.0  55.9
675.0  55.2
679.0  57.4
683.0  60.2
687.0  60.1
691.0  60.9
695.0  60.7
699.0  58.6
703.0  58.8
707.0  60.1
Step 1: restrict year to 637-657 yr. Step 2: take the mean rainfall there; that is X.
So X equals 55.5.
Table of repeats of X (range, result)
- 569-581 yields 63.9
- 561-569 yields 63.8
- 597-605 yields 63.7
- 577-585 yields 65.5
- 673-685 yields 57.6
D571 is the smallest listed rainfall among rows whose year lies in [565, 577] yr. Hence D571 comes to 61.7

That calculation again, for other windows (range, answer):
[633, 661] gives 53.9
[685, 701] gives 58.6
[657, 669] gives 56.1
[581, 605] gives 62.9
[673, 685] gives 55.2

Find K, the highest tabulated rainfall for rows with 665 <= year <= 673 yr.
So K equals 56.8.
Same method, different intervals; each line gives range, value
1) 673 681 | 57.4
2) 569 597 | 67.2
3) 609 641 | 58.3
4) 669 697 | 60.9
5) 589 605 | 65.1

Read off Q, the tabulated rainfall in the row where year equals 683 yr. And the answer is 60.2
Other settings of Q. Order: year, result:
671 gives 55.9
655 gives 53.9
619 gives 54.6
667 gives 56.8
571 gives 62.7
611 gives 58.3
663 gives 56.3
